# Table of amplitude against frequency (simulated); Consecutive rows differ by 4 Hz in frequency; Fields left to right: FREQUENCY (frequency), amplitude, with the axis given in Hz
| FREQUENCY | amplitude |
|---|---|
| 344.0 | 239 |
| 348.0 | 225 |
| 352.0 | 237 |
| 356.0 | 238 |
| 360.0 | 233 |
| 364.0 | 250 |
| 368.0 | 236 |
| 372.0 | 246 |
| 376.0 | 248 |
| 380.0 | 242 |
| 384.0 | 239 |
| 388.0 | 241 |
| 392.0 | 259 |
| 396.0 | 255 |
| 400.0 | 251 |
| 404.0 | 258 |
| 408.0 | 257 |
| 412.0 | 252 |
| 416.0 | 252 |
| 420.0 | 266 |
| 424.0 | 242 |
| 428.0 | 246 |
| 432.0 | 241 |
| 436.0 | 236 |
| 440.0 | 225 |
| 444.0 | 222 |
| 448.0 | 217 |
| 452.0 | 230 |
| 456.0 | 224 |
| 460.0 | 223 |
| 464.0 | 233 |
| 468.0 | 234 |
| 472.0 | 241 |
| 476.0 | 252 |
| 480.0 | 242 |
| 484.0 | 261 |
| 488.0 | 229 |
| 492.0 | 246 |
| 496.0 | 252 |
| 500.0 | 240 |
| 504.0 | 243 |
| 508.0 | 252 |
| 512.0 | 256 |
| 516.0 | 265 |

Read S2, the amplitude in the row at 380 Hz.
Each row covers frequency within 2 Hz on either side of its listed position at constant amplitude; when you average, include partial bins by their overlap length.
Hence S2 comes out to 242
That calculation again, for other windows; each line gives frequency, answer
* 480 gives 242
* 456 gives 224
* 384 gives 239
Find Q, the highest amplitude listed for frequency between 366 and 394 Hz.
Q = 259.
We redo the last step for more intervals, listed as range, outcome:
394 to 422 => 266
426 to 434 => 246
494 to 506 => 252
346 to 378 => 250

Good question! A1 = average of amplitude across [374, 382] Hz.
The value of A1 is 245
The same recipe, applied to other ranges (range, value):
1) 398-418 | 254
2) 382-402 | 249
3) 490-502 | 246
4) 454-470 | 228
